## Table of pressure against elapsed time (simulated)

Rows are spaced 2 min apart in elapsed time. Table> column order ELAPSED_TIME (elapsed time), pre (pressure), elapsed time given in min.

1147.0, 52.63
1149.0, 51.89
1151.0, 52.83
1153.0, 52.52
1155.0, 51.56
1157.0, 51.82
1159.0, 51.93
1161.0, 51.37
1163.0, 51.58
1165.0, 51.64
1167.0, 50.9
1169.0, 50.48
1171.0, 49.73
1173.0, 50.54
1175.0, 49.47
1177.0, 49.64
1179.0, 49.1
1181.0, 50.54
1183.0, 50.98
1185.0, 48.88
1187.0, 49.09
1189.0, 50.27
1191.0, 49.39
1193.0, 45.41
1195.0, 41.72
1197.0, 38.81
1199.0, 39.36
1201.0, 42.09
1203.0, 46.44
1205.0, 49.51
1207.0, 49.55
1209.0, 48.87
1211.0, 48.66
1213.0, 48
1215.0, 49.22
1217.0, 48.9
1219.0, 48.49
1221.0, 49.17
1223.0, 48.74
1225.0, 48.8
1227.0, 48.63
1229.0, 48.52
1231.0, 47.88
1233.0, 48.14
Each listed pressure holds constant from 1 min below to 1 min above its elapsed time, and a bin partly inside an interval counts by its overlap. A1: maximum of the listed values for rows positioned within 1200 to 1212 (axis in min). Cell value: 49.55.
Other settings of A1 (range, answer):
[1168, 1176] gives 50.54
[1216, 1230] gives 49.17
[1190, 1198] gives 49.39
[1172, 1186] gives 50.98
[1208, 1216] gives 49.22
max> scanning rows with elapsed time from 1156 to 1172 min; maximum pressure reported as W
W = 51.93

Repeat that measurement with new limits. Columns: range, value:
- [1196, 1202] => 42.09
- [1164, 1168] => 51.64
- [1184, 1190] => 50.27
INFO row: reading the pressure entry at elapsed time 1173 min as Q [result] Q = 50.54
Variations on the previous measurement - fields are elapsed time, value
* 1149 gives 51.89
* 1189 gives 50.27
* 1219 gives 48.49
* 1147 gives 52.63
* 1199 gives 39.36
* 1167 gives 50.9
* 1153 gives 52.52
